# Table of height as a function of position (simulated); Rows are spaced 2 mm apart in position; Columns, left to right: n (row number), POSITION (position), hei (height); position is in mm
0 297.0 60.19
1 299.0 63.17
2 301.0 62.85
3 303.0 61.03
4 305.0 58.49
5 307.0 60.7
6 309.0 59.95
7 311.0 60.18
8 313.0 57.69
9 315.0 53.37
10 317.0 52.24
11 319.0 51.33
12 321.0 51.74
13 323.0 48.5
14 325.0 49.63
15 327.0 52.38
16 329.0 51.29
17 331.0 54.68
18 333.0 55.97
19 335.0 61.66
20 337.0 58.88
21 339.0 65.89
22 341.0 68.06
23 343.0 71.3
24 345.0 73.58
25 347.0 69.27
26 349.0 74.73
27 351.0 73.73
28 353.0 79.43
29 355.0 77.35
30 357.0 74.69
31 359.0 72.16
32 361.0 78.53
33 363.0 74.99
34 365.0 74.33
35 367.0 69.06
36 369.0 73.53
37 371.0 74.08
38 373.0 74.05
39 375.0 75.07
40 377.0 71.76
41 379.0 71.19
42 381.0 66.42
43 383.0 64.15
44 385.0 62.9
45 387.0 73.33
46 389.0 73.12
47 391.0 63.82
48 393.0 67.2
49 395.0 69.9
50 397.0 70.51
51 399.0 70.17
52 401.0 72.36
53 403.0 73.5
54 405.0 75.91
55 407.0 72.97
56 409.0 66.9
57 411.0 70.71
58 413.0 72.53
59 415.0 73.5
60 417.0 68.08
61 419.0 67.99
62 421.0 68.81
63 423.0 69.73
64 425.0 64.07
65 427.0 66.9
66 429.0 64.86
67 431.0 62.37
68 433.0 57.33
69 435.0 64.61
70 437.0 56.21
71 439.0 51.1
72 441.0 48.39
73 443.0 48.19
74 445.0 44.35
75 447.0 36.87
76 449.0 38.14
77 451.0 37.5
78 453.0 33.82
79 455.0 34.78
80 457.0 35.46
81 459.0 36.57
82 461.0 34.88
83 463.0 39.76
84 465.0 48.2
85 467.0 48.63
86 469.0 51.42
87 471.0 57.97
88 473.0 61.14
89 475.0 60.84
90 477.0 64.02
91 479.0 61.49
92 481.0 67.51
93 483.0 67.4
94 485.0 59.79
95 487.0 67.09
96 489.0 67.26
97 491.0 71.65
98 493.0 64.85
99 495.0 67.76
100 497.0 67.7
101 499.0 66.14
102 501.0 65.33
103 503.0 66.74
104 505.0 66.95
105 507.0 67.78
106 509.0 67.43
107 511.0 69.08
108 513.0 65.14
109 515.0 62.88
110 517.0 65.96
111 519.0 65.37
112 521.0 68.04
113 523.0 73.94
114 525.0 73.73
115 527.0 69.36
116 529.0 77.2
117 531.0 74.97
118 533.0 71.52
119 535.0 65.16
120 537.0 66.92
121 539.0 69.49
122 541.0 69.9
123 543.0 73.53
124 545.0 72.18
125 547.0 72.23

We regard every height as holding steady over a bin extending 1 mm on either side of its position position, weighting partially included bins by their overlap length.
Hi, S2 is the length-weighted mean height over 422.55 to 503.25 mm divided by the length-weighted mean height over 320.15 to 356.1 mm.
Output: 0.87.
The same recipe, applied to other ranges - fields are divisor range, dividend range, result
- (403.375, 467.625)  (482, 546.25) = 1.24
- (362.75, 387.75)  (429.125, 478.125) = 0.68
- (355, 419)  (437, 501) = 0.74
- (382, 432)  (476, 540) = 0.98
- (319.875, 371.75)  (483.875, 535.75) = 1.02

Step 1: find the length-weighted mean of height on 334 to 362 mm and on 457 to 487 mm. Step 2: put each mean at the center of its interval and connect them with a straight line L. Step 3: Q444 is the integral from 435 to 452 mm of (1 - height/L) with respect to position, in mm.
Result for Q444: 3.5 mm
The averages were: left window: 71.4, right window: 54.1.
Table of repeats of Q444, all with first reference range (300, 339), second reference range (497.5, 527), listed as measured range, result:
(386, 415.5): -4.9 mm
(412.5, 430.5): -1.7 mm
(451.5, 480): 7.6 mm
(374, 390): -2.6 mm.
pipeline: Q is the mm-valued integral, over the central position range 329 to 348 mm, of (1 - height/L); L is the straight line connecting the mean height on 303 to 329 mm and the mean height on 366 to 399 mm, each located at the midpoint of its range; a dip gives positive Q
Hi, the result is -1.2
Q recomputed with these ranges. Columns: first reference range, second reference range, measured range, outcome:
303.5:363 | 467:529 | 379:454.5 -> 2.2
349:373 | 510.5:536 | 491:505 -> 0.7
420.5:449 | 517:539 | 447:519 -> 7.8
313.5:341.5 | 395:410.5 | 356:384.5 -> -3.5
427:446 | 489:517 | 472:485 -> -0.1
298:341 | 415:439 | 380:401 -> -2.2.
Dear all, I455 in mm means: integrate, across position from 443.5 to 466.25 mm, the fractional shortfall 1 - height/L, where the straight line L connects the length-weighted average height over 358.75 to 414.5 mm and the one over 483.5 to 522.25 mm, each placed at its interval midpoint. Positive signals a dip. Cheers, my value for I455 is 9.9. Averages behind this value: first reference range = 71.3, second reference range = 66.5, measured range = 38.5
